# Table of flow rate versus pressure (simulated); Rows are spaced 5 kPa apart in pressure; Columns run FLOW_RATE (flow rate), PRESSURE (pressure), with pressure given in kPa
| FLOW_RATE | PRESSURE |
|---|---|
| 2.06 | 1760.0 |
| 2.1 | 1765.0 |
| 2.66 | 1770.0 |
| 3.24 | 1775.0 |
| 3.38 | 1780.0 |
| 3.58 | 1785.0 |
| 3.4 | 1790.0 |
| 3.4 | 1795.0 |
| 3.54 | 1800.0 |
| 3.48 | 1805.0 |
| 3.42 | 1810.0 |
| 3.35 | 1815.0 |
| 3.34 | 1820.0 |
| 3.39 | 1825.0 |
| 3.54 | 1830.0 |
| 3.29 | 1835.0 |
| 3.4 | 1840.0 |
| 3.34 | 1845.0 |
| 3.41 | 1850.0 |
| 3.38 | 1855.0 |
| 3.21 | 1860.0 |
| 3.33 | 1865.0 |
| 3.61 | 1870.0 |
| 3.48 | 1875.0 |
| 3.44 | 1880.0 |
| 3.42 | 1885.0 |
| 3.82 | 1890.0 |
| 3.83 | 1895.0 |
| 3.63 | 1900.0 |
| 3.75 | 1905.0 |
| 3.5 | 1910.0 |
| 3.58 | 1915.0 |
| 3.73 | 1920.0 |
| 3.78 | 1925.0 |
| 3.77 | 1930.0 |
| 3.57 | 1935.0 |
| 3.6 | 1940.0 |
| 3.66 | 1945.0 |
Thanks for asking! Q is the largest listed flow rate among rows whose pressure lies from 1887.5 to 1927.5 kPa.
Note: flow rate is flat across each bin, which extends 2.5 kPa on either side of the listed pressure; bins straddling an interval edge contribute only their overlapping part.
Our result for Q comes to 3.83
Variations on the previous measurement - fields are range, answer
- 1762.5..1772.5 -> 2.66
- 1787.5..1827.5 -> 3.54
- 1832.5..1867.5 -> 3.41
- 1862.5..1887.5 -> 3.61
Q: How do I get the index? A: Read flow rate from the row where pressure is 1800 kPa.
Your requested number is 3.54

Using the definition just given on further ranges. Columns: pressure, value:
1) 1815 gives 3.35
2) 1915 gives 3.58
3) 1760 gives 2.06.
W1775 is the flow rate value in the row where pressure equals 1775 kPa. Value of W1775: 3.24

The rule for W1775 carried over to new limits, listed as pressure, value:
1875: 3.48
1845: 3.34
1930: 3.77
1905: 3.75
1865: 3.33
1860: 3.21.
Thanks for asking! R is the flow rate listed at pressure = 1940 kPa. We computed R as 3.6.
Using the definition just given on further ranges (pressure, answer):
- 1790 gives 3.4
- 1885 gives 3.42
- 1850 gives 3.41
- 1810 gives 3.42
